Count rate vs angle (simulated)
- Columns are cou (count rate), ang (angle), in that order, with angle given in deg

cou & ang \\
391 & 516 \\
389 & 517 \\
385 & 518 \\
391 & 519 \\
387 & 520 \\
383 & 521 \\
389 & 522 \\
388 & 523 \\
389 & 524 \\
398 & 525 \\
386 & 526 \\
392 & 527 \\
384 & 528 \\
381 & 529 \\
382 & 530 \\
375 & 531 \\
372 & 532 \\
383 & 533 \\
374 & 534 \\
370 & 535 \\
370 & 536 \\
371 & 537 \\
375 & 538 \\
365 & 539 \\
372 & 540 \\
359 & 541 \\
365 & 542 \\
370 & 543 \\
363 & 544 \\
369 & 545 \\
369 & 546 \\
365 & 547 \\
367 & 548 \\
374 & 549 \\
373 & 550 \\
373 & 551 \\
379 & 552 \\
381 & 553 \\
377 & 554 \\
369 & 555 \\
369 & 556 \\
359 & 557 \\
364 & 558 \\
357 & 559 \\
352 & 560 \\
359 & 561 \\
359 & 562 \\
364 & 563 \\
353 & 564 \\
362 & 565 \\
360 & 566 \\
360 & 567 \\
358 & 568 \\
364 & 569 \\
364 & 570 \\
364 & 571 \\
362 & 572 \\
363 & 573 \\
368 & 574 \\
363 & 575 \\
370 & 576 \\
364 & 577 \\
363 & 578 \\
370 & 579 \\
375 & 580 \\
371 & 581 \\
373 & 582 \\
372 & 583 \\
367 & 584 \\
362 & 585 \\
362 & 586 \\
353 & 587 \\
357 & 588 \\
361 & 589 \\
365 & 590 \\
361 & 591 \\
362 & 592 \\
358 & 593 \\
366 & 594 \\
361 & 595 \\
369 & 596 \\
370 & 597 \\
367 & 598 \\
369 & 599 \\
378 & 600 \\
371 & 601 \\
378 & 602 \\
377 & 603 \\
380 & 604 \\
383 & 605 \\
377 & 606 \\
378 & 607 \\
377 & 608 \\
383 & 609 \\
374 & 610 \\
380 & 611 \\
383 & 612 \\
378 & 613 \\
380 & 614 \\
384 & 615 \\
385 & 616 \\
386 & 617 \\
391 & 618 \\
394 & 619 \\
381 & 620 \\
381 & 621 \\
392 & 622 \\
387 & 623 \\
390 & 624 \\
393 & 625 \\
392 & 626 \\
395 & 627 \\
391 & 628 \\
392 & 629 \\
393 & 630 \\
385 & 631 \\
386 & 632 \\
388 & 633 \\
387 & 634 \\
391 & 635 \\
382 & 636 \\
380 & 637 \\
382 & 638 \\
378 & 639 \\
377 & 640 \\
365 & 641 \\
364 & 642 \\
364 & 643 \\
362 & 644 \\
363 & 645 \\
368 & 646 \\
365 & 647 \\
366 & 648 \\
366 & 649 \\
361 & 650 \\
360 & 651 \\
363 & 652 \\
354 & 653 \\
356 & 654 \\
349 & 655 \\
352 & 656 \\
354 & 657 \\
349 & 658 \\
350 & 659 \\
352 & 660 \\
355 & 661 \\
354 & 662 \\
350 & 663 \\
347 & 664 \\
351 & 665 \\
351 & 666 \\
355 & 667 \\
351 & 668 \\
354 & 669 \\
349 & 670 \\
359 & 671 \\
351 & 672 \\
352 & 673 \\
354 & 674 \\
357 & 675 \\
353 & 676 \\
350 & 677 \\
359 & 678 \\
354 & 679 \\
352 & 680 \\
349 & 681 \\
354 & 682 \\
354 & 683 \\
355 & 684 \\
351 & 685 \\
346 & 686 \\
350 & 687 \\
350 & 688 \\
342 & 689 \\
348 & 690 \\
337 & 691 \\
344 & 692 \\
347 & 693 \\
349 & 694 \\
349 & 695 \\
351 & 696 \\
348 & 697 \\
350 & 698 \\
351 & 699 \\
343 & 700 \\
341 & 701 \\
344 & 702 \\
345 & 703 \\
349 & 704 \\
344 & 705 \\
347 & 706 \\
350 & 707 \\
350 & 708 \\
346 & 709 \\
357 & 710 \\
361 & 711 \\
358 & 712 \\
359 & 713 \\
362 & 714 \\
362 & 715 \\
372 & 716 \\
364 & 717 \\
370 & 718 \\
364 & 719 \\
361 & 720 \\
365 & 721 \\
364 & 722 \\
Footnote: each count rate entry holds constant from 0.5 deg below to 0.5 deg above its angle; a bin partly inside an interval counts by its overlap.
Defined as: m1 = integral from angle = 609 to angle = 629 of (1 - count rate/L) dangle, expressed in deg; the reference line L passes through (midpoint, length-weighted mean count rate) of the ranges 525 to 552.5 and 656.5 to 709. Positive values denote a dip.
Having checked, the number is -1.4 deg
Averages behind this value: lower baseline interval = 374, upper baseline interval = 350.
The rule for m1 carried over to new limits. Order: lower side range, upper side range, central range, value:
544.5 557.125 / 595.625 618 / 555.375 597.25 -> 1.25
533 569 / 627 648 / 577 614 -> 0.23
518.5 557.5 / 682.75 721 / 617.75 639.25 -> -1.49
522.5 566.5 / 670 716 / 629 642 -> -0.86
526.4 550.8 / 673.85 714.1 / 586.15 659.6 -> -2.73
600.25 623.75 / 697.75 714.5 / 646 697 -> 1.30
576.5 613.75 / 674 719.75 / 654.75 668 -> 0.25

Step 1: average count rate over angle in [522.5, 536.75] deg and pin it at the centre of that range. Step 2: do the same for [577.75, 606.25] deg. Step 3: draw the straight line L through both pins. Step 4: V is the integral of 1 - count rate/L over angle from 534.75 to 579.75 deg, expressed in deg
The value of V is 1.2 deg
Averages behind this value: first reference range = 382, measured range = 366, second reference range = 368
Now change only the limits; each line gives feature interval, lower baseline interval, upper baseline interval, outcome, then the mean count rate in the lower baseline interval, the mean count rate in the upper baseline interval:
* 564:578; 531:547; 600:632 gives 0.5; 370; 384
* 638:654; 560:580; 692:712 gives -0.5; 363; 349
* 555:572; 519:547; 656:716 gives 0.5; 377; 351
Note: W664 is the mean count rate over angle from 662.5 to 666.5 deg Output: 350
